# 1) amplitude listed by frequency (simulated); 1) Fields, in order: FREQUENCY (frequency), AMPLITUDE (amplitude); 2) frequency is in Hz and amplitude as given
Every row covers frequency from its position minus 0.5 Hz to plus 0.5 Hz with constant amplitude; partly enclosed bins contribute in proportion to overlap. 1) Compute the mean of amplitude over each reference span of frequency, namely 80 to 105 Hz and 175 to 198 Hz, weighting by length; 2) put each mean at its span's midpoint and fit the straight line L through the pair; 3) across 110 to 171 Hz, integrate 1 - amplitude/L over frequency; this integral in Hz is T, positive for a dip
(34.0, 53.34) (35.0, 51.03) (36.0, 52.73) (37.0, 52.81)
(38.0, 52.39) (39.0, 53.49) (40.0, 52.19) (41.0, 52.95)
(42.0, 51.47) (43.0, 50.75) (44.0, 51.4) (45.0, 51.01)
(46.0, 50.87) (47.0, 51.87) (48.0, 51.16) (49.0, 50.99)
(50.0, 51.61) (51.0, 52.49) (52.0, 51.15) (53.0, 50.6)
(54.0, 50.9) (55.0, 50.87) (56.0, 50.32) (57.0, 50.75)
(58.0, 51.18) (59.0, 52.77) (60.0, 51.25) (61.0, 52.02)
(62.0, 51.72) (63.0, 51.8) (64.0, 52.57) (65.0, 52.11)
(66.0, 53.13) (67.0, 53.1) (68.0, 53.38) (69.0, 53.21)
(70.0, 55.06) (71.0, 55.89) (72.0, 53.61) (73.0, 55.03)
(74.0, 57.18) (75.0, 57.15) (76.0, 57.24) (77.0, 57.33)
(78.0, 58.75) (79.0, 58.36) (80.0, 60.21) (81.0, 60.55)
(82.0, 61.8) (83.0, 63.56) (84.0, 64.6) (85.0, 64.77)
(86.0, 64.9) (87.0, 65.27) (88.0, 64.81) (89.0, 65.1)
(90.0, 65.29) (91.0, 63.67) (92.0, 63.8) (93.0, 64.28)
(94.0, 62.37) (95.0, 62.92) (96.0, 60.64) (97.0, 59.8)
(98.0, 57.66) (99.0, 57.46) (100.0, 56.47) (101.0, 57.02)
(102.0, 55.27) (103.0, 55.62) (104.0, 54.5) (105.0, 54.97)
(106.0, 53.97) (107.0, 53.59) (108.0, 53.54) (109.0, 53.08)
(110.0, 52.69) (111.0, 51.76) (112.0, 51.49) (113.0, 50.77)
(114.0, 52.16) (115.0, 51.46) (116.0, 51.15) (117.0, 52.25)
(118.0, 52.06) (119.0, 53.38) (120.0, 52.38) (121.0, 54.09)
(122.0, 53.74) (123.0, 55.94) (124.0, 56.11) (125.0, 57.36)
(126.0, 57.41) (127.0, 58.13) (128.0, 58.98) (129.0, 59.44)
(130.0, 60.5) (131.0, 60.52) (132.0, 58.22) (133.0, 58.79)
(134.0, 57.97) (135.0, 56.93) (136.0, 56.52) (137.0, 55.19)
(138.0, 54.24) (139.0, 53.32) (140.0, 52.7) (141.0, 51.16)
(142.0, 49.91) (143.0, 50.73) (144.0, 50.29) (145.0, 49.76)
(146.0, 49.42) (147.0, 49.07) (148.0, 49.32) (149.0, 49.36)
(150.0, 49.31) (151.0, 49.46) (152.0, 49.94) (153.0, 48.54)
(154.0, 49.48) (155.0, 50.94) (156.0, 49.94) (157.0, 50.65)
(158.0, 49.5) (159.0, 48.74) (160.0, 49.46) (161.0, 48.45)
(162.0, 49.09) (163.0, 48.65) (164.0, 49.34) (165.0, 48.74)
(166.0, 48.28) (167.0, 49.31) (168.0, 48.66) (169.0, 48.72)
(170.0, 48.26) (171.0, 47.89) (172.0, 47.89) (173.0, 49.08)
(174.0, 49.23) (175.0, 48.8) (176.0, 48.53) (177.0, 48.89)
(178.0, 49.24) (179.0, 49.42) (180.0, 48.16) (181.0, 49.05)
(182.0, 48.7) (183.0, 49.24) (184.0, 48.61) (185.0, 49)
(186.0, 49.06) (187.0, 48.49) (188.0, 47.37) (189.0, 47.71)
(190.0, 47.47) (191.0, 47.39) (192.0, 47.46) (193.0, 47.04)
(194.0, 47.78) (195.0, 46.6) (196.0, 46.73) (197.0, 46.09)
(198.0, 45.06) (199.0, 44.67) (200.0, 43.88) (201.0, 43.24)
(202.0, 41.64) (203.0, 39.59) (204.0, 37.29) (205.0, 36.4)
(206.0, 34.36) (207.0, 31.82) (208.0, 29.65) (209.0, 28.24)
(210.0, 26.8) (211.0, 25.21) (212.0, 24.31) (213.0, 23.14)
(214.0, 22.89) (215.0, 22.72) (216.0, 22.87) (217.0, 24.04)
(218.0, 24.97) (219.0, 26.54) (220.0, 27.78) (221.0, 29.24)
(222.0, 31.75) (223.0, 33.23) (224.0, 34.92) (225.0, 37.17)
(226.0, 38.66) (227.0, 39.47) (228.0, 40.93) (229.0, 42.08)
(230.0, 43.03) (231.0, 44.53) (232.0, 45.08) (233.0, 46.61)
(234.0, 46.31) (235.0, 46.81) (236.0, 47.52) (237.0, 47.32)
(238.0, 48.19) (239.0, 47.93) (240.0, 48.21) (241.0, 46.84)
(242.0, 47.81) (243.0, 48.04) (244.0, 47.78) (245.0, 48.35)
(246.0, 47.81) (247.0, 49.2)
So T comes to 2.5 Hz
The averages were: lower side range 61.2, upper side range 48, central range 52.3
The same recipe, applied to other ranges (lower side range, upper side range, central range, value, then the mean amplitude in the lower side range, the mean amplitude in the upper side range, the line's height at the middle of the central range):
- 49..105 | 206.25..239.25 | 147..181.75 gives -4.3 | 56.9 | 34.8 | 43.7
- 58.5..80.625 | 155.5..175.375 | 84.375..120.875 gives -3.1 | 54.7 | 48.9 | 52.7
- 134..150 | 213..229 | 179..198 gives -4.1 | 52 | 30.6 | 39.4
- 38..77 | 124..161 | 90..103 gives -1.8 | 52.6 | 53.1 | 52.8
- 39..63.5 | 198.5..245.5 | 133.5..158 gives -4.3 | 51.5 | 37.4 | 43.7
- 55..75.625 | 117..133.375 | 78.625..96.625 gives -2.9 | 53.1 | 56.5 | 54.4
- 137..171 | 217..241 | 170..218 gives 3.6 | 49.8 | 39.7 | 44.4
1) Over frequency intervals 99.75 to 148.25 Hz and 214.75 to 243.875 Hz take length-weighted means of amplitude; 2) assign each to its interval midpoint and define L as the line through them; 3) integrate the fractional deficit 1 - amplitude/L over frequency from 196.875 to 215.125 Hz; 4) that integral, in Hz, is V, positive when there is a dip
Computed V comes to 3.7 Hz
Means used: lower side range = 54.2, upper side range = 39.2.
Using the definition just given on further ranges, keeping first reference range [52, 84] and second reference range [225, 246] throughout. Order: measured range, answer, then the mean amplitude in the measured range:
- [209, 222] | 5.90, 25.4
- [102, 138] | -2.24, 55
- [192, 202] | 0.42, 45.6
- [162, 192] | 0.06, 48.6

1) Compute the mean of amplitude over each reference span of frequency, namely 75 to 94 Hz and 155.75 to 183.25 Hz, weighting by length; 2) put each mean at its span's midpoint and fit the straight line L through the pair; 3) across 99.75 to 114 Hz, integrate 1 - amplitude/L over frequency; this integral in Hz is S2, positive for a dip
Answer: 1.21 Hz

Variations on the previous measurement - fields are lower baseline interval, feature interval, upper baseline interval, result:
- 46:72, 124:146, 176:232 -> -4.90 Hz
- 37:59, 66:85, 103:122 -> -2.02 Hz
